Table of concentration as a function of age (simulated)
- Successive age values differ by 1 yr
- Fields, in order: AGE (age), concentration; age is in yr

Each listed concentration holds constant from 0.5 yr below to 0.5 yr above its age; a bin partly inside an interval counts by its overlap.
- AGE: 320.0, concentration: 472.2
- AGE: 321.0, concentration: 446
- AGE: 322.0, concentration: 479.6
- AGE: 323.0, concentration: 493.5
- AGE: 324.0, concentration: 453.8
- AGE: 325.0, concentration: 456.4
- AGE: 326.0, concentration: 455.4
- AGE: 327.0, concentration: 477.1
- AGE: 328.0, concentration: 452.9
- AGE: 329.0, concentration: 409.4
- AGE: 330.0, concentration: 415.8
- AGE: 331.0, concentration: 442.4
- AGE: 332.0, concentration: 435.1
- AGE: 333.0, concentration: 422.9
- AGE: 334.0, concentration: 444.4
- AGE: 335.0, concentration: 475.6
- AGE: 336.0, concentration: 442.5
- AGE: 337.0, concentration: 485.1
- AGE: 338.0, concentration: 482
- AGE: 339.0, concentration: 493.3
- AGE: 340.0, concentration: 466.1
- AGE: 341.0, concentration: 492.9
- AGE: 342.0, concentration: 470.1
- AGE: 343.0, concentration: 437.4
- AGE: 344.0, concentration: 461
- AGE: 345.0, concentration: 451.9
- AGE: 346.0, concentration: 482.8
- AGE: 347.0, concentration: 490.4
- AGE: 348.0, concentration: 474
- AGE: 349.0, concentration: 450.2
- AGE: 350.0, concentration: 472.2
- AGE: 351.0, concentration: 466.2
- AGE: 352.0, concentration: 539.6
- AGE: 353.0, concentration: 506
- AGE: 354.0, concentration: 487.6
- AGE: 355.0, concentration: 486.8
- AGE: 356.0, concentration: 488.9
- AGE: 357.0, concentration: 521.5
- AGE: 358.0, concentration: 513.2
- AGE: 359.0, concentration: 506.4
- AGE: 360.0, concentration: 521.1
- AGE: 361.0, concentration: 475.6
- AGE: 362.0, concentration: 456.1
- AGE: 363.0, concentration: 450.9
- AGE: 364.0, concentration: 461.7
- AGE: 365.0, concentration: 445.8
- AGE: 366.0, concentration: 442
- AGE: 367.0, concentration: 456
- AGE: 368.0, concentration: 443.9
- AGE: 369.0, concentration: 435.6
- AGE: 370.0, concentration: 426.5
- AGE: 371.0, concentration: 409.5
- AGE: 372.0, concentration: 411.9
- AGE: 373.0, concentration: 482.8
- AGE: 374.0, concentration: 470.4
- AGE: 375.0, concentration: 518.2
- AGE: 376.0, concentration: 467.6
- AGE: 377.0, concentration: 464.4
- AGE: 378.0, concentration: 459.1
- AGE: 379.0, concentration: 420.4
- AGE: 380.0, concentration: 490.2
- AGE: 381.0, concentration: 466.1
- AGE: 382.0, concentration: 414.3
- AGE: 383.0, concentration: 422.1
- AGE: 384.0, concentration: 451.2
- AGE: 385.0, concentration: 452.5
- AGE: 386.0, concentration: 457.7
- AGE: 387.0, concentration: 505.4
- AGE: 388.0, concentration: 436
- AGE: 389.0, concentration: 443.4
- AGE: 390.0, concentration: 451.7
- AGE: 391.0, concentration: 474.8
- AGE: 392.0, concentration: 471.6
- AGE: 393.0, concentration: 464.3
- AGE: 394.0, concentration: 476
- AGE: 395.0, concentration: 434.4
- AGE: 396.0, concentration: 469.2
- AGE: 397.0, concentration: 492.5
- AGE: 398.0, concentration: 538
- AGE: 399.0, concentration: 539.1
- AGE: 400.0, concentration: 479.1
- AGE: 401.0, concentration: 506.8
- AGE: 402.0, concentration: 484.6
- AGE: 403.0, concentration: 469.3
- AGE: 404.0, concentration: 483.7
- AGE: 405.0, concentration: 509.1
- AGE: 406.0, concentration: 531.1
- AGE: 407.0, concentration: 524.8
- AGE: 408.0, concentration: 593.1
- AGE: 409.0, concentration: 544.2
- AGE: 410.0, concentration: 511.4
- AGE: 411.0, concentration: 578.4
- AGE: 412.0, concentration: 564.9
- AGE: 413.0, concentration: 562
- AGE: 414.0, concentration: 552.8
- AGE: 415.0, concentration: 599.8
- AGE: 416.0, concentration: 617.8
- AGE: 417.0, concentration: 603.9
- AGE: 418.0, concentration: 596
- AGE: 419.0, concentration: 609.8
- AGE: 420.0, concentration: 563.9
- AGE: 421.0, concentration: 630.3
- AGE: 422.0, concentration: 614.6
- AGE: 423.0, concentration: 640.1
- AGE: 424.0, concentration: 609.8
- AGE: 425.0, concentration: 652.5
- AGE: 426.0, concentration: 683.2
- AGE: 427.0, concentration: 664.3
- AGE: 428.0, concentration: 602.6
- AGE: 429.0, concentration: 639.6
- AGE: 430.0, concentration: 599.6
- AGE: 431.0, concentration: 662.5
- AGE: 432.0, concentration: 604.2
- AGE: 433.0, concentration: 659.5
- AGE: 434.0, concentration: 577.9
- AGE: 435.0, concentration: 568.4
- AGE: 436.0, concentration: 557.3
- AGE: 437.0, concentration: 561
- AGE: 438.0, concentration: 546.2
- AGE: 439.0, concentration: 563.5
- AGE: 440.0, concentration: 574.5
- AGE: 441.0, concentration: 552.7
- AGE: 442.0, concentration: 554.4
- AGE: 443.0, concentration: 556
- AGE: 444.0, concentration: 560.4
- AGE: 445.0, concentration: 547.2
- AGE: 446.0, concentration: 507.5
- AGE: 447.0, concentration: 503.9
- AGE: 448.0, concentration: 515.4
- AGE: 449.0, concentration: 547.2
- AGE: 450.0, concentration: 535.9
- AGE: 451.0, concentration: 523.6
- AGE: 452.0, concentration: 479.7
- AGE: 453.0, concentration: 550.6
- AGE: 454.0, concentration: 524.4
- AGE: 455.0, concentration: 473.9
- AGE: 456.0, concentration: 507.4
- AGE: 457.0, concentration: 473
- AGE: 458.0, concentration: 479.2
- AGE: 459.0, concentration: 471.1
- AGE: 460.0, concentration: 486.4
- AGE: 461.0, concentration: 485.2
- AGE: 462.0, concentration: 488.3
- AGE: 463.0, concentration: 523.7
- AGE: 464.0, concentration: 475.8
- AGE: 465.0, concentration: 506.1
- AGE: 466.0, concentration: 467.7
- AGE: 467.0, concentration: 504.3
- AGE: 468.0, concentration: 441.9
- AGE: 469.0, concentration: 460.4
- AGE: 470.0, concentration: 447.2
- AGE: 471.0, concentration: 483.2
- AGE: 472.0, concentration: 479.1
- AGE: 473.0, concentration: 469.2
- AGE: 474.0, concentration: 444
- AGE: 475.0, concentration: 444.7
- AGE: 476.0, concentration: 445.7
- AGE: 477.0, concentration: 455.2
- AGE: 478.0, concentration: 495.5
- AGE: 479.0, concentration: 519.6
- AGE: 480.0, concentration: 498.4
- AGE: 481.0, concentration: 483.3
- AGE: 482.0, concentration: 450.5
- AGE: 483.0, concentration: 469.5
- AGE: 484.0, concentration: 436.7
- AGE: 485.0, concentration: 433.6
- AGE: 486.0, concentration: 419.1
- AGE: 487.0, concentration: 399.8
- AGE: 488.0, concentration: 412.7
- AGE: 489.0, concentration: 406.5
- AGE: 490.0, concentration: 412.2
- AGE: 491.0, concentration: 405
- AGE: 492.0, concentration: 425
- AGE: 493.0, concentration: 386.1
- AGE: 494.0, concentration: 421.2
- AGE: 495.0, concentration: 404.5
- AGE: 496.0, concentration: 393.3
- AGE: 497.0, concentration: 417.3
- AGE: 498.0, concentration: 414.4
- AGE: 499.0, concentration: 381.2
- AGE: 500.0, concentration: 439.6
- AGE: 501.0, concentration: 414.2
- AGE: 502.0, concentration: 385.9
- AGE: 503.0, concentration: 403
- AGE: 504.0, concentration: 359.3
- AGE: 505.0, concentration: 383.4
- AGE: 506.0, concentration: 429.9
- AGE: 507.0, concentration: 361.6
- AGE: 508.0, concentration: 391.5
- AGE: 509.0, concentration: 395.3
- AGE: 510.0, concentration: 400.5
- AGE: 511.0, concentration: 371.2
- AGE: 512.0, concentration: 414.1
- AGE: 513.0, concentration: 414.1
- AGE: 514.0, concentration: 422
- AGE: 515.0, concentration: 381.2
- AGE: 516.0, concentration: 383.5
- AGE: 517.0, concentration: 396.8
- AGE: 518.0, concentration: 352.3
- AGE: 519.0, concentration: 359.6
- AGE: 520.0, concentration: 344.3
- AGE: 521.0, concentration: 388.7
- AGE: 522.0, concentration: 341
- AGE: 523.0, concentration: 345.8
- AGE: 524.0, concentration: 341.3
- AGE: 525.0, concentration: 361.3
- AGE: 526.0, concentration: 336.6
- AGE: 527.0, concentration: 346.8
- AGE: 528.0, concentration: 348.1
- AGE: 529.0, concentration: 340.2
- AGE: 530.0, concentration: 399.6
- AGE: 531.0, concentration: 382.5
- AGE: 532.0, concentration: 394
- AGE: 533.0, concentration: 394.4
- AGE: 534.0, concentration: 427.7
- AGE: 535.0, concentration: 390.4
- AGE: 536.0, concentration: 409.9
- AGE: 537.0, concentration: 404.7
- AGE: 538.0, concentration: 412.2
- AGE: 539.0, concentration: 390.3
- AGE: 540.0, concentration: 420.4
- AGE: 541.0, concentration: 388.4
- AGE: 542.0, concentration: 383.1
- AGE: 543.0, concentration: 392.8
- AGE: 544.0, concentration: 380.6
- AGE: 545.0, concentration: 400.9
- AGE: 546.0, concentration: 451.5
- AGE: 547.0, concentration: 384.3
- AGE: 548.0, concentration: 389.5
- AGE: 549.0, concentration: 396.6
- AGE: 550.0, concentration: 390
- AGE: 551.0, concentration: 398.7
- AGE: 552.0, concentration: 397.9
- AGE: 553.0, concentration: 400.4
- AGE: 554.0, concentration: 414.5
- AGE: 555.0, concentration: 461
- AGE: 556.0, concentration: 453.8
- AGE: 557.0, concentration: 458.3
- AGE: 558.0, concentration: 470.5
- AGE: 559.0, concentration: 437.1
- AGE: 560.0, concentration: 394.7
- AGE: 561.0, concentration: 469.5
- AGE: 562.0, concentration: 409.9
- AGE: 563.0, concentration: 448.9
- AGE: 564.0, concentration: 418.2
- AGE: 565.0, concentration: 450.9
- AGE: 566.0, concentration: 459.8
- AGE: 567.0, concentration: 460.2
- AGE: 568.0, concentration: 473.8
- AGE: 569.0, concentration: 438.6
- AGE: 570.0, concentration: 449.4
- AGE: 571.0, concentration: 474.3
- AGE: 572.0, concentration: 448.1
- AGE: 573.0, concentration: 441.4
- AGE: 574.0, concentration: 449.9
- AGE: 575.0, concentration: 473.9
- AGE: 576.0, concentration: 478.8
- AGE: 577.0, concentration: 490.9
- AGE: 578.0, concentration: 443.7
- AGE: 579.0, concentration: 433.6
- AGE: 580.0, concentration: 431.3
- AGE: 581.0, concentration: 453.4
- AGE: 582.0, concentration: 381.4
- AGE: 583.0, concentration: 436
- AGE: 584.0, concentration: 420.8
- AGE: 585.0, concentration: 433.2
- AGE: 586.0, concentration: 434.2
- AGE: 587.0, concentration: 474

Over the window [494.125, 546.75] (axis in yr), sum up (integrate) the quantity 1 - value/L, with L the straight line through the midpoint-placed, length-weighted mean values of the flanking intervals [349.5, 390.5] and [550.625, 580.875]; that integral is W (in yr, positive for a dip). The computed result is 7.2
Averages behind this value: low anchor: 466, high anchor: 445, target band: 388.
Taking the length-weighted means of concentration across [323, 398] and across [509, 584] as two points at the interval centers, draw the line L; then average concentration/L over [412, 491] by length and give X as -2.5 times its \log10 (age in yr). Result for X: -0.20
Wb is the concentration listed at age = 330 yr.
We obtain 415.8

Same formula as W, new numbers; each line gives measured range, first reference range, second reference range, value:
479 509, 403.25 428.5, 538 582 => 5.08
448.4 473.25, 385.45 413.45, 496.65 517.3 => -2.81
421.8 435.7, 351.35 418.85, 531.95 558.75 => -4.67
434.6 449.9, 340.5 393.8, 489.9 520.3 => -4.26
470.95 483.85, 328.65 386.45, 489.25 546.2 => -1.97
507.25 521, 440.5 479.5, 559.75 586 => 2.50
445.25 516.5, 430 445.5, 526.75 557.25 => 7.91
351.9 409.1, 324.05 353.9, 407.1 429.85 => 6.25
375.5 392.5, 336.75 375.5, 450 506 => 0.44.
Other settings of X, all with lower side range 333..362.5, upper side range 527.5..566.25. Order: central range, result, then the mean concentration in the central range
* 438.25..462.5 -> -0.17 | 520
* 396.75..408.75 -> -0.12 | 514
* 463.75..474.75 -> -0.08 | 470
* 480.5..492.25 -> 0.00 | 430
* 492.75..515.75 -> 0.07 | 399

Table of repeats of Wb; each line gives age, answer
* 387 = 505.4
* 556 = 453.8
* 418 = 596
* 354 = 487.6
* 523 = 345.8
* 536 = 409.9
